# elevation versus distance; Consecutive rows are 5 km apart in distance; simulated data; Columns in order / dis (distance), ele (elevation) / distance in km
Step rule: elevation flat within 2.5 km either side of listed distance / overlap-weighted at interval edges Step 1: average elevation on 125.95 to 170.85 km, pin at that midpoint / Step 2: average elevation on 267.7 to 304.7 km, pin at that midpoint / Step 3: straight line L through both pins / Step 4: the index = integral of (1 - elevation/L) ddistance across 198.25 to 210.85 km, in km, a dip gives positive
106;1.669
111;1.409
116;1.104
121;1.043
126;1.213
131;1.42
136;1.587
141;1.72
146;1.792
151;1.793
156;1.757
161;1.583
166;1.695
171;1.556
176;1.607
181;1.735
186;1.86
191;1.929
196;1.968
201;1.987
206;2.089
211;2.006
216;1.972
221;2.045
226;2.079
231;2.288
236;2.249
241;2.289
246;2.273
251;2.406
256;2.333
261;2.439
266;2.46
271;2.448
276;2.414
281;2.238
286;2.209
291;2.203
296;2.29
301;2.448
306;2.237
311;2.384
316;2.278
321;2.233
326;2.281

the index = -0.75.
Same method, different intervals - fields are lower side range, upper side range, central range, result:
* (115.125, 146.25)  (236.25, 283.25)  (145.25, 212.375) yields -2.03 km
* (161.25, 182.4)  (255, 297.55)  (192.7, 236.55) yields -3.22 km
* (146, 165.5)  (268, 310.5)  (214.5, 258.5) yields -2.93 km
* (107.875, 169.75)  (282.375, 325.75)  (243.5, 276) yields -4.97 km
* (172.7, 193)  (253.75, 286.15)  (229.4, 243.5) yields -0.88 km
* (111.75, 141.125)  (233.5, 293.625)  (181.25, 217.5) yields -1.98 km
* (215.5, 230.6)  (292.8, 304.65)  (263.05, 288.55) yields -1.04 km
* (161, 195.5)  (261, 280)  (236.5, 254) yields -0.63 km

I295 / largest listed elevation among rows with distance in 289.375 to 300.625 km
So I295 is 2.29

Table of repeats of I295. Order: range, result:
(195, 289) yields 2.46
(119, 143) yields 1.72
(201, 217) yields 2.089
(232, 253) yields 2.406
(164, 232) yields 2.288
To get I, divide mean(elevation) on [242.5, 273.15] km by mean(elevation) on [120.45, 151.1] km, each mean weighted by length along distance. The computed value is 1.57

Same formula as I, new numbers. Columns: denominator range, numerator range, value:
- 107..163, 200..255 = 1.44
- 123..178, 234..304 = 1.45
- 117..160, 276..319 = 1.50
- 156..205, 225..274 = 1.31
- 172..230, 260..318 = 1.21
